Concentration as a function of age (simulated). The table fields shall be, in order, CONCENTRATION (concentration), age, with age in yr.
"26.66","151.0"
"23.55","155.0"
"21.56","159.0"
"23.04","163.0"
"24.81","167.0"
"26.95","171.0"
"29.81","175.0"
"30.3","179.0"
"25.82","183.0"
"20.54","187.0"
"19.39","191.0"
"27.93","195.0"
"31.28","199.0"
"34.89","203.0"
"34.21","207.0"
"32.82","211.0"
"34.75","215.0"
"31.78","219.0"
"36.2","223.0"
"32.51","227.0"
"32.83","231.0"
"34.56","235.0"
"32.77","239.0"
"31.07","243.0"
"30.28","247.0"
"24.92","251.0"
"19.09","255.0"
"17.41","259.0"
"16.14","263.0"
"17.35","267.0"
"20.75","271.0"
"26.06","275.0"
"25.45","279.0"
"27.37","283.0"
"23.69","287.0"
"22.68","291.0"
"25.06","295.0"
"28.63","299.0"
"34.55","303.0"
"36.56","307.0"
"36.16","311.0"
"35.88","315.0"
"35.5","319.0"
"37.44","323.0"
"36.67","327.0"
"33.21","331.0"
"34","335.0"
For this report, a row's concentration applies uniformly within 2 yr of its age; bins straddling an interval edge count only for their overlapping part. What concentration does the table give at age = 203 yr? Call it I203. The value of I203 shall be 34.89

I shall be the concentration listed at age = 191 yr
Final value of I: 19.39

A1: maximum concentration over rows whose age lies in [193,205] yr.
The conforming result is 34.89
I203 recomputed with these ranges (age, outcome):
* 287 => 23.69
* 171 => 26.95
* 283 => 27.37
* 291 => 22.68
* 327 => 36.67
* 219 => 31.78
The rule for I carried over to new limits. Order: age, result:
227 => 32.51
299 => 28.63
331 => 33.21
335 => 34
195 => 27.93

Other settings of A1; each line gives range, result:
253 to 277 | 26.06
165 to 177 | 29.81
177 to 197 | 30.3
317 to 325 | 37.44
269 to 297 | 27.37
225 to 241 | 34.56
